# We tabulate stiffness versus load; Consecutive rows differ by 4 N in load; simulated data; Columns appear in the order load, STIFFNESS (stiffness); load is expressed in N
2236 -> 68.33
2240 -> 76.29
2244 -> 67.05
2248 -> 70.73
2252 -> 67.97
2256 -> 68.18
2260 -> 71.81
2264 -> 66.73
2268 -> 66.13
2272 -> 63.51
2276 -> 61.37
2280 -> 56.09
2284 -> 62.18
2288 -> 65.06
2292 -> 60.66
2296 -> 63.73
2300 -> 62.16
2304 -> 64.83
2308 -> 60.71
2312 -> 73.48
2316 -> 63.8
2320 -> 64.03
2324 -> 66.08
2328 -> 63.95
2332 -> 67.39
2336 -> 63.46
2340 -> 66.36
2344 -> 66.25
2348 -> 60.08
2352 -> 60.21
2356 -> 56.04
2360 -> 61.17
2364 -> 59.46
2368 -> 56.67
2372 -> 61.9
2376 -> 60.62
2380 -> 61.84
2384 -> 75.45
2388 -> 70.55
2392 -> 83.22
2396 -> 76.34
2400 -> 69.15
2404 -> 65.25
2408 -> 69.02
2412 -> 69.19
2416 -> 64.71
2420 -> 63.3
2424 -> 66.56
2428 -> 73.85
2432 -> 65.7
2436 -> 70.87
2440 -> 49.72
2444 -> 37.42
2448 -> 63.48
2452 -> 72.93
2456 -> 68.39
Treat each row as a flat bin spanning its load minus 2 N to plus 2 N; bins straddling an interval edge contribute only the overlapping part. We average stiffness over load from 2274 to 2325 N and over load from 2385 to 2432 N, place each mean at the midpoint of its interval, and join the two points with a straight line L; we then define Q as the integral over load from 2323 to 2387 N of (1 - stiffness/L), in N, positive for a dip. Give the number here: 3.6 N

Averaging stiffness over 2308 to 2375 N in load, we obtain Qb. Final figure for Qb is 63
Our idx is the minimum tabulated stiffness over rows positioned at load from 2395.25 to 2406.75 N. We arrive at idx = 65.25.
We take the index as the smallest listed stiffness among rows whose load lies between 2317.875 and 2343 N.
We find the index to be 63.46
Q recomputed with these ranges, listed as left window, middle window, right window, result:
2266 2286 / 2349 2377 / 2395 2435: 2.7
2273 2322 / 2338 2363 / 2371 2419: 1.8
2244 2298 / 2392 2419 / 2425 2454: -3.0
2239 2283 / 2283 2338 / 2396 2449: 1.2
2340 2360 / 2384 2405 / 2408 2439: -2.8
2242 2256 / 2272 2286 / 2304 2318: 1.4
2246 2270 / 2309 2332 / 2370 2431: 0.8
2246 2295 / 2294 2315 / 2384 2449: 0.1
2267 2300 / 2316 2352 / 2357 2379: -2.1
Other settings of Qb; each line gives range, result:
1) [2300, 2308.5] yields 63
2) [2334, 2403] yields 65.2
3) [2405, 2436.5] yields 67.7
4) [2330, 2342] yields 65.7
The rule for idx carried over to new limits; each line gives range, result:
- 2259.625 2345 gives 56.09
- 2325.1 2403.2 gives 56.04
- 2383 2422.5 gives 63.3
